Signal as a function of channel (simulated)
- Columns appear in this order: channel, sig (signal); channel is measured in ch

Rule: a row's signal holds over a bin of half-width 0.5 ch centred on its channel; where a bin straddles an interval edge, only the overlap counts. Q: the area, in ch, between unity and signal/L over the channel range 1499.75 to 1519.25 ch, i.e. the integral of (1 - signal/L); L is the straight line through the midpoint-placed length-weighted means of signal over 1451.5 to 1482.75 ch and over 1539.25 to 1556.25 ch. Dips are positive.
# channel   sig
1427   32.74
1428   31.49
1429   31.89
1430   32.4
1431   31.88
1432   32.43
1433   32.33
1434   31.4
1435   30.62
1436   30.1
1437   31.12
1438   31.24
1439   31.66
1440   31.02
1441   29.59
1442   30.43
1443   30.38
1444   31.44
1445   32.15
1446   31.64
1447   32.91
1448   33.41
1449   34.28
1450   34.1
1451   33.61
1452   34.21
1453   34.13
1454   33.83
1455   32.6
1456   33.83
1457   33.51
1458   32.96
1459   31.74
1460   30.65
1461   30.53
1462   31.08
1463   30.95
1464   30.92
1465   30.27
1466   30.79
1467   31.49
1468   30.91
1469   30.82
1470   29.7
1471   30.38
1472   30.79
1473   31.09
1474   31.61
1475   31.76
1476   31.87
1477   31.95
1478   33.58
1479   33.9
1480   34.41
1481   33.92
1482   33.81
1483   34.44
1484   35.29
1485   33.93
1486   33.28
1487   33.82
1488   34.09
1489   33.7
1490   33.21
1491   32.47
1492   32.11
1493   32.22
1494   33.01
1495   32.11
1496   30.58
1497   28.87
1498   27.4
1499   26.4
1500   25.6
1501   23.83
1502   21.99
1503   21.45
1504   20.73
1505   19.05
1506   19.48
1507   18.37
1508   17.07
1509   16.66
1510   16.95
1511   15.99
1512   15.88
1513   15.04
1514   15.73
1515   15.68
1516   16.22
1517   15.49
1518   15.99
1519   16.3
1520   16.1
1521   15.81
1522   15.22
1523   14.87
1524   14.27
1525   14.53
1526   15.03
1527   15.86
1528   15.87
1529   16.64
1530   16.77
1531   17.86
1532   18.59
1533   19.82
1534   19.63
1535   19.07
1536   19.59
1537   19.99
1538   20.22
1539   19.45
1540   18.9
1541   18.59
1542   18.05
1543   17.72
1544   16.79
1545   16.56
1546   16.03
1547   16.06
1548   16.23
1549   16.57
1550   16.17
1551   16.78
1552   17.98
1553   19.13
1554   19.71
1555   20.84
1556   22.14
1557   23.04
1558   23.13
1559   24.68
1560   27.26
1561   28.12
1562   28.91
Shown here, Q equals 5.2 ch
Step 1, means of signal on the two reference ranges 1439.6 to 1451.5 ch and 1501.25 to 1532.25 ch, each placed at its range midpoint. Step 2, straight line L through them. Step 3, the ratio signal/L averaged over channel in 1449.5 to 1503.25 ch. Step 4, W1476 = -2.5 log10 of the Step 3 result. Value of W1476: -0.244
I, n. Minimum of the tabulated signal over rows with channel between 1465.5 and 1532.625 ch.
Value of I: 14.27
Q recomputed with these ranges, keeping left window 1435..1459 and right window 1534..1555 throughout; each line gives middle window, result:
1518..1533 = 3.39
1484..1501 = -3.70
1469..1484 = -2.39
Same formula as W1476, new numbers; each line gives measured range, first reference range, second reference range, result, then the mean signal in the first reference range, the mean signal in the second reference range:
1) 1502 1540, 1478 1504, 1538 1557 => 0.347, 30.9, 18.2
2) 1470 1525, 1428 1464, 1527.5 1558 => -0.008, 32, 18.4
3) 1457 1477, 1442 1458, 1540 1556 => -0.030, 33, 17.7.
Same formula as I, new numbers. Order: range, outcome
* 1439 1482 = 29.59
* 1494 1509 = 16.66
